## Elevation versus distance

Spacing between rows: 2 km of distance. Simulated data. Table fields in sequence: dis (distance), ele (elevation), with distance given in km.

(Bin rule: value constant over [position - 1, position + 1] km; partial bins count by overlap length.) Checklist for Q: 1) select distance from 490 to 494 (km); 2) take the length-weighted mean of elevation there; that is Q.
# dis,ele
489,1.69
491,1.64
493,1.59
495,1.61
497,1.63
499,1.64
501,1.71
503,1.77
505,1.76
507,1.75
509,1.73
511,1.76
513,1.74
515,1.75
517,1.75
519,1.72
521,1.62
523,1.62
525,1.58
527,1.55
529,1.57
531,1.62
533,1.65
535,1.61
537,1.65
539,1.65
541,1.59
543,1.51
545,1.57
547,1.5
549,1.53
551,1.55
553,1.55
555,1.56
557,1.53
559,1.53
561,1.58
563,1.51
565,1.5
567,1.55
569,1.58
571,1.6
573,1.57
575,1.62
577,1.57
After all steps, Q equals 1.61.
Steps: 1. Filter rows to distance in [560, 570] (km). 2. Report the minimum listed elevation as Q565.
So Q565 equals 1.5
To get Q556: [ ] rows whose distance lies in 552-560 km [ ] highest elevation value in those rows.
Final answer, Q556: 1.56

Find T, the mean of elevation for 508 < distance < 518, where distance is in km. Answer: 1.75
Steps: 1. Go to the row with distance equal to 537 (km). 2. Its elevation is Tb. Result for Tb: 1.65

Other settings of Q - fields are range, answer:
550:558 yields 1.55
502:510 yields 1.75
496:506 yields 1.7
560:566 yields 1.53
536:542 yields 1.63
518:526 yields 1.64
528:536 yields 1.61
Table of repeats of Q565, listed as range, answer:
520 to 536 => 1.55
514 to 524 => 1.62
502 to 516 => 1.73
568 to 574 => 1.57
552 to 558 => 1.53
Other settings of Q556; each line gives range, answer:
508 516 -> 1.76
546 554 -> 1.55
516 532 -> 1.75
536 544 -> 1.65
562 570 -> 1.58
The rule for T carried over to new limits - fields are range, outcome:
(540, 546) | 1.56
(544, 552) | 1.54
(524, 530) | 1.57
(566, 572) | 1.58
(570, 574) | 1.58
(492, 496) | 1.6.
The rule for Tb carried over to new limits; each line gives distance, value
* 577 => 1.57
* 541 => 1.59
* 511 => 1.76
